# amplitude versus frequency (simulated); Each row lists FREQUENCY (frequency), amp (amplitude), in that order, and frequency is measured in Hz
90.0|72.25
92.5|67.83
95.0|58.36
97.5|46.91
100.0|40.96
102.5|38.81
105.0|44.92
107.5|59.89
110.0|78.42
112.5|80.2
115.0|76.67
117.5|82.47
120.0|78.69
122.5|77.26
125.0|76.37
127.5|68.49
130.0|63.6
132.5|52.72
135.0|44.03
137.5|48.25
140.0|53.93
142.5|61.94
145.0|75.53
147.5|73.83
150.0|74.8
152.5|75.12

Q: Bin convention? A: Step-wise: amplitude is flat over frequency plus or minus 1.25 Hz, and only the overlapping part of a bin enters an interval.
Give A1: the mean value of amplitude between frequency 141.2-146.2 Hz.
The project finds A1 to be 68.5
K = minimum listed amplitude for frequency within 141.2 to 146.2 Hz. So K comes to 61.94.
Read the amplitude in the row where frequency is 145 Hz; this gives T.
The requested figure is 75.53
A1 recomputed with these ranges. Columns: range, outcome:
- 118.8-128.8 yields 75.1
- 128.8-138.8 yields 52.1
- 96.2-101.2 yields 44.1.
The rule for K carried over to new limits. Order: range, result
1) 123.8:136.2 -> 44.03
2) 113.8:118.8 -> 76.67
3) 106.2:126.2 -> 59.89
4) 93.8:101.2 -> 40.96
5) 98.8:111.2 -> 38.81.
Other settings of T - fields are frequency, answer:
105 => 44.92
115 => 76.67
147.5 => 73.83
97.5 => 46.91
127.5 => 68.49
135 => 44.03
